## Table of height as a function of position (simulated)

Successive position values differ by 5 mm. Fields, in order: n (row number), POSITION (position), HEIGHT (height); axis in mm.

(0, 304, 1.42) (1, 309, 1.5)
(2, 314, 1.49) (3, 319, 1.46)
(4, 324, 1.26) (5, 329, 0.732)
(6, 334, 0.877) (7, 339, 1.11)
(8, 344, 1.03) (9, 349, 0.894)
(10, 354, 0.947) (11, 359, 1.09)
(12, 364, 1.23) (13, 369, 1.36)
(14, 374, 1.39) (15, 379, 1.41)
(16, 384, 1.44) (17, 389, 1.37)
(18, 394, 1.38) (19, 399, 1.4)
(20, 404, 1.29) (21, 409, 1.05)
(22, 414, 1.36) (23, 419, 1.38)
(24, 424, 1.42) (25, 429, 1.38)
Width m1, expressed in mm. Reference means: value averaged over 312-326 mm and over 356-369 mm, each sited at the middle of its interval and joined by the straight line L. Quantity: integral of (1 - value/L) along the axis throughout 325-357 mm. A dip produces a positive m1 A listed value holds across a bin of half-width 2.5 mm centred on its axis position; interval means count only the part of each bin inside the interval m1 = 8.5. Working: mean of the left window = 1.41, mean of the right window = 1.19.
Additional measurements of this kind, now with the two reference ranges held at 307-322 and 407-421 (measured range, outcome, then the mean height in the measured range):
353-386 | 1.92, 1.28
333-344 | 3.14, 1.02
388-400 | -0.68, 1.38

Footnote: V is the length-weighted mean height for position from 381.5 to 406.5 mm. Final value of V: 1.38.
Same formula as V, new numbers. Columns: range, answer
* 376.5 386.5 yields 1.43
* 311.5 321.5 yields 1.48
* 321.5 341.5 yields 0.995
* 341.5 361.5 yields 0.99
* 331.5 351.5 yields 0.978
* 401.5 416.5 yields 1.23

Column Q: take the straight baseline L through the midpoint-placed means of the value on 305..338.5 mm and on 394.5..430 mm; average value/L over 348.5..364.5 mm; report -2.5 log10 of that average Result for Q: 0.22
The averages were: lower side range 1.22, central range 1.03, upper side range 1.33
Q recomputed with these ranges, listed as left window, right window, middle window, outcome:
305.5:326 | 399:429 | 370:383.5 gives -0.03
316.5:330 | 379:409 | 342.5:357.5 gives 0.29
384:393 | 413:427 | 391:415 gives 0.08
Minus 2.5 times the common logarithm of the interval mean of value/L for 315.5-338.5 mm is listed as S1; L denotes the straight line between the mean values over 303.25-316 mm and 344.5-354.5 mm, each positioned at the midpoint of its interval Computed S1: 0.14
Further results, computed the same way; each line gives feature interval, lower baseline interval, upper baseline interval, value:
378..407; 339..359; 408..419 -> -0.17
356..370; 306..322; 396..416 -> 0.14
